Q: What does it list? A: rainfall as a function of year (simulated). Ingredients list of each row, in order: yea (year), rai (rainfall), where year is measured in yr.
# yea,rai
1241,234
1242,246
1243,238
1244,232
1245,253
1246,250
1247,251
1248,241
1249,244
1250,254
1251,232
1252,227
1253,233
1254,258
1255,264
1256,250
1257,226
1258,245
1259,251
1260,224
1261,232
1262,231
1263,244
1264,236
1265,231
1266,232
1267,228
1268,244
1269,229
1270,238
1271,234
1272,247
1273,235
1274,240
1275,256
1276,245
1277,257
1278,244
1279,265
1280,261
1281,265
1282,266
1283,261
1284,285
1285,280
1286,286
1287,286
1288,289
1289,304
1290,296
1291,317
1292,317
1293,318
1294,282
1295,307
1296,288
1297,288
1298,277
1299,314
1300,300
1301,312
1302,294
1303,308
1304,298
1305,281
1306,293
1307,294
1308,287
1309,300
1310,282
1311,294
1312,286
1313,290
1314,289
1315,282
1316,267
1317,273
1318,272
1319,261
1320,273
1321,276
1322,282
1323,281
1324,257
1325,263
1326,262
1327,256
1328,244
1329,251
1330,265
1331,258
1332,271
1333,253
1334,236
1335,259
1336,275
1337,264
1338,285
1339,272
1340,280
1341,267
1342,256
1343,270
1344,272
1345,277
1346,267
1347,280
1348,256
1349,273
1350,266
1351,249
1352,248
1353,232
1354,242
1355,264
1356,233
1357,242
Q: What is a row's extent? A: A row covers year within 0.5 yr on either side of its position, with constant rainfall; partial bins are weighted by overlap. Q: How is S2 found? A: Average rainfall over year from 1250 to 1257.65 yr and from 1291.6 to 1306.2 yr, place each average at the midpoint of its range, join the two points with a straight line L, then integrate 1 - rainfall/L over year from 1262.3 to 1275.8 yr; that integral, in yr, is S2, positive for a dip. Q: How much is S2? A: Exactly 1.2 yr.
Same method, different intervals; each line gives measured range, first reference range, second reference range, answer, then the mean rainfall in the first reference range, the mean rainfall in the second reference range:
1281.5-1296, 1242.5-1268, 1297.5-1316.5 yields -1.0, 240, 292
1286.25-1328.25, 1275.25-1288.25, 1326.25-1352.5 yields -3.3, 268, 263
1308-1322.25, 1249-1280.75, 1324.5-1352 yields -1.3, 242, 264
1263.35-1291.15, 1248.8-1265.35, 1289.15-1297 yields 1.7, 240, 303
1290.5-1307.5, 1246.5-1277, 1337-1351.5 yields -3.1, 240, 269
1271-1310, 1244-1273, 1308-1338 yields -4.1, 240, 270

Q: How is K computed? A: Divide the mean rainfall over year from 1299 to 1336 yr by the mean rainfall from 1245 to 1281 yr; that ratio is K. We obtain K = 1.14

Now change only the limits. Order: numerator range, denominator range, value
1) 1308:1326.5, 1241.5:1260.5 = 1.14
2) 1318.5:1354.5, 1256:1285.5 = 1.07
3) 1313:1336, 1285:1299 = 0.90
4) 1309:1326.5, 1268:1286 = 1.09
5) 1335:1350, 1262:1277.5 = 1.13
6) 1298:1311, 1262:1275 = 1.25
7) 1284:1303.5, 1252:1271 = 1.25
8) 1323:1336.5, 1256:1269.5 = 1.10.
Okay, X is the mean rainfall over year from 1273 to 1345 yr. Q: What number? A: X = 277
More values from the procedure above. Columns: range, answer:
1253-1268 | 239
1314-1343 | 266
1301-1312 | 294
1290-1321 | 291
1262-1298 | 265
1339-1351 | 269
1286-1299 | 298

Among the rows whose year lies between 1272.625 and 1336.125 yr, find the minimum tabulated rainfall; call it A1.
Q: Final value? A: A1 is 235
